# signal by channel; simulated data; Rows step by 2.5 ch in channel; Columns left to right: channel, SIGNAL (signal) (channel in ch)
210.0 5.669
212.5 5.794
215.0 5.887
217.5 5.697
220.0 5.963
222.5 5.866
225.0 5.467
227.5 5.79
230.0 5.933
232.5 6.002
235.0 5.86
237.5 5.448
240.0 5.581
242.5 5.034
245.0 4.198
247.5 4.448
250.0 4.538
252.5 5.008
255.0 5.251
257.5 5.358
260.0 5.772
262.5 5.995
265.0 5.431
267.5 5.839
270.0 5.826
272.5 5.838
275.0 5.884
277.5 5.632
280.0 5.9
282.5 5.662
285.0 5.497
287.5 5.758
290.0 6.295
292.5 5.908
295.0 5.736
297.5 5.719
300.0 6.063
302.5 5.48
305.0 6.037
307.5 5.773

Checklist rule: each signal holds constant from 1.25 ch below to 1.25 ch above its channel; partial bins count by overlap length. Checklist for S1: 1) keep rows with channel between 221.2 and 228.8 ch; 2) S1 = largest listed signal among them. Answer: 5.866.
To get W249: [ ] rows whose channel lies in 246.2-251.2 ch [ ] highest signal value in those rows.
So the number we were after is 4.538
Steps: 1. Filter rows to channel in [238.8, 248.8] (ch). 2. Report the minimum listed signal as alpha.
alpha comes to 4.198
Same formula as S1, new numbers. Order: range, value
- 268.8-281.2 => 5.9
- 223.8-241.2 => 6.002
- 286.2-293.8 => 6.295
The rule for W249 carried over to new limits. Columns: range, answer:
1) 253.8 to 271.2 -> 5.995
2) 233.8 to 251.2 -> 5.86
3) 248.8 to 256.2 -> 5.251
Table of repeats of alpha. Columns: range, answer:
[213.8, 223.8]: 5.697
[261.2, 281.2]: 5.431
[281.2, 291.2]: 5.497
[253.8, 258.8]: 5.251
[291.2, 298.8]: 5.719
